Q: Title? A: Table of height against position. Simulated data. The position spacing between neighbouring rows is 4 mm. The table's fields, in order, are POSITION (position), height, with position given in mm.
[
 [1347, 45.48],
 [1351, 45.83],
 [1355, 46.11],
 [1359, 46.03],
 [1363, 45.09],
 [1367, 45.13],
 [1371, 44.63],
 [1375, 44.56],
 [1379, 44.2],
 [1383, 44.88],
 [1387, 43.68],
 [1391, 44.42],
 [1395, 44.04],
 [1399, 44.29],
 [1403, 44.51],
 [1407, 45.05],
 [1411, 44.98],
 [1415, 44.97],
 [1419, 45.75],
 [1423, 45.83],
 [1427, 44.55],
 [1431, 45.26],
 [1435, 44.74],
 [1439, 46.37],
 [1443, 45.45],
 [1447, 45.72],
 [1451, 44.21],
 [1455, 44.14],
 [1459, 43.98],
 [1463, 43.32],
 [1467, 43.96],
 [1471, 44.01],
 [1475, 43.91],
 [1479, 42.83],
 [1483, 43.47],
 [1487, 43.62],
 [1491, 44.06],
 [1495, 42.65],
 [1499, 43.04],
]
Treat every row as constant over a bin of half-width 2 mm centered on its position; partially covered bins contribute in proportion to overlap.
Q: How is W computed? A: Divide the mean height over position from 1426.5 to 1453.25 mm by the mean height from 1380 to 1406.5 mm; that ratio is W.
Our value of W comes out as 1.0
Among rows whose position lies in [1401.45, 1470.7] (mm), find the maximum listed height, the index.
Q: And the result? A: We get 46.37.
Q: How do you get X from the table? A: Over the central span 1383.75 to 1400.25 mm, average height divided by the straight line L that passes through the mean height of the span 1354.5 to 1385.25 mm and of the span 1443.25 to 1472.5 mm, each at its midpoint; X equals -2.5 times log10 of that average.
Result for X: 0.02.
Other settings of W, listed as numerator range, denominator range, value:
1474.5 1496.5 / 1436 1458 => 0.96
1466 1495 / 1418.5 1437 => 0.97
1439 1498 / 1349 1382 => 0.97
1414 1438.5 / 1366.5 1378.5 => 1.01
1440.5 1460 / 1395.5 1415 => 1.00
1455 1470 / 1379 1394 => 0.99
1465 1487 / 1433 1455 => 0.97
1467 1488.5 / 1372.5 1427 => 0.98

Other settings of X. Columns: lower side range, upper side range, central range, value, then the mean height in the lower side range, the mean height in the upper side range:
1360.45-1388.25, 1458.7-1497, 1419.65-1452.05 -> -0.03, 44.6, 43.6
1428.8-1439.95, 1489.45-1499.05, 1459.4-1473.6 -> 0.01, 45.4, 43.3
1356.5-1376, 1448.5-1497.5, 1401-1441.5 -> -0.02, 45.1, 43.7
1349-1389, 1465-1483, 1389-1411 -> 0.00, 45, 43.7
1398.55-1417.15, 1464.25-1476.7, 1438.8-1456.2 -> -0.02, 44.8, 43.9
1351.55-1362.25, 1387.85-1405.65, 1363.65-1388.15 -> 0.01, 45.9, 44.3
